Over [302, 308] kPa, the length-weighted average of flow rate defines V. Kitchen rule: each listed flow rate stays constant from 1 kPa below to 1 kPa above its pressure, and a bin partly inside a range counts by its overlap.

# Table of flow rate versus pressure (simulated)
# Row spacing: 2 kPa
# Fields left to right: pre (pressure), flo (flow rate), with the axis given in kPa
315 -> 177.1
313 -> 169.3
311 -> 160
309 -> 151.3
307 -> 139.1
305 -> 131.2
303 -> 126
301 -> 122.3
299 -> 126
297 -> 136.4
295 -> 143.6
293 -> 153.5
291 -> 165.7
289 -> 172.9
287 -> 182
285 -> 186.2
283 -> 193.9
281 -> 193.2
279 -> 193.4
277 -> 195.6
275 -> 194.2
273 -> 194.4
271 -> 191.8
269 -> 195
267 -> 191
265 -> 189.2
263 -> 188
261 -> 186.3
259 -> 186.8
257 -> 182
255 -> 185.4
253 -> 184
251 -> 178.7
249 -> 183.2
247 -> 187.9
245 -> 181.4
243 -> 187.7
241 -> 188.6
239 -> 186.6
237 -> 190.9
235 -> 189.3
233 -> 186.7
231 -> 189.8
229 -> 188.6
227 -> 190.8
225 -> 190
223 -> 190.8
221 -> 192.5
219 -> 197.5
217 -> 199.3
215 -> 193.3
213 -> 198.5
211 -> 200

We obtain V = 132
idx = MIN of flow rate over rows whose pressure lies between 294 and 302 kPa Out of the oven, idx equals 122.3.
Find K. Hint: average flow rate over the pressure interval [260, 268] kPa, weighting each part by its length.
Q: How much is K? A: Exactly 189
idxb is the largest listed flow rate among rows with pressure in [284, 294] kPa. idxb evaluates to 186.2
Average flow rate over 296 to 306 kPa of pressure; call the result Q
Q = 128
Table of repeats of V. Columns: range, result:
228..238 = 189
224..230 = 190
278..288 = 190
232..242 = 188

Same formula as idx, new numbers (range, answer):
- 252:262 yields 182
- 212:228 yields 190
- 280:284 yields 193.2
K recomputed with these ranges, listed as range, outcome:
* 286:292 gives 174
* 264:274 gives 192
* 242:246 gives 185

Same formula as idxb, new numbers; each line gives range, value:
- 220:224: 192.5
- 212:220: 199.3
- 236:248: 190.9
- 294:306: 143.6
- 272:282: 195.6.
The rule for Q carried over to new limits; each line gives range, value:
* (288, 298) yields 154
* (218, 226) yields 193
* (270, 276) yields 193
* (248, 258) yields 183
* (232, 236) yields 188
